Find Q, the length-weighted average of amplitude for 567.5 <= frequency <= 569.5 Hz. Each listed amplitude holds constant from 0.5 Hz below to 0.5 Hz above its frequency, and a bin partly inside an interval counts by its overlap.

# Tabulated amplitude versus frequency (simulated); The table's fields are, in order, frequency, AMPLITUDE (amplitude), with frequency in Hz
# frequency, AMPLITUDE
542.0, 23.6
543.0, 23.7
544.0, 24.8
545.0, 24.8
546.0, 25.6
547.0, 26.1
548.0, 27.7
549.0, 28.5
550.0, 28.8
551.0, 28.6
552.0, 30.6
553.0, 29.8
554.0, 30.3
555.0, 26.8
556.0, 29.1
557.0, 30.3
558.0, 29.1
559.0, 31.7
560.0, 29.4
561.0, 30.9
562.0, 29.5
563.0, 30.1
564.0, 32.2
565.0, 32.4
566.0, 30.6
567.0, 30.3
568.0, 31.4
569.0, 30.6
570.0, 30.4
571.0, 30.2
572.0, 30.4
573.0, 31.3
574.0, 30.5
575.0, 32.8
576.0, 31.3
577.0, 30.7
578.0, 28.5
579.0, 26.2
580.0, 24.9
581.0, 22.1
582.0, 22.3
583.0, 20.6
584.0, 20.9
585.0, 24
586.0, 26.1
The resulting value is 31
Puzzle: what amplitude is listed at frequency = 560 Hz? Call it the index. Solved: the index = 29.4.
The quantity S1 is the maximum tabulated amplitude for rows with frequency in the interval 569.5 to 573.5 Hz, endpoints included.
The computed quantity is 31.3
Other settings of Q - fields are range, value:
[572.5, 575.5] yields 31.5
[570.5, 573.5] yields 30.6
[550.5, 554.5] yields 29.8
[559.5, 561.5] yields 30.1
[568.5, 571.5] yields 30.4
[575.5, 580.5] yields 28.3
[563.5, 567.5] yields 31.4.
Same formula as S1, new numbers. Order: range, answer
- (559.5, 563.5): 30.9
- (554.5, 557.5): 30.3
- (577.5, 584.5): 28.5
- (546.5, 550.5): 28.8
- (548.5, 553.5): 30.6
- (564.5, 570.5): 32.4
